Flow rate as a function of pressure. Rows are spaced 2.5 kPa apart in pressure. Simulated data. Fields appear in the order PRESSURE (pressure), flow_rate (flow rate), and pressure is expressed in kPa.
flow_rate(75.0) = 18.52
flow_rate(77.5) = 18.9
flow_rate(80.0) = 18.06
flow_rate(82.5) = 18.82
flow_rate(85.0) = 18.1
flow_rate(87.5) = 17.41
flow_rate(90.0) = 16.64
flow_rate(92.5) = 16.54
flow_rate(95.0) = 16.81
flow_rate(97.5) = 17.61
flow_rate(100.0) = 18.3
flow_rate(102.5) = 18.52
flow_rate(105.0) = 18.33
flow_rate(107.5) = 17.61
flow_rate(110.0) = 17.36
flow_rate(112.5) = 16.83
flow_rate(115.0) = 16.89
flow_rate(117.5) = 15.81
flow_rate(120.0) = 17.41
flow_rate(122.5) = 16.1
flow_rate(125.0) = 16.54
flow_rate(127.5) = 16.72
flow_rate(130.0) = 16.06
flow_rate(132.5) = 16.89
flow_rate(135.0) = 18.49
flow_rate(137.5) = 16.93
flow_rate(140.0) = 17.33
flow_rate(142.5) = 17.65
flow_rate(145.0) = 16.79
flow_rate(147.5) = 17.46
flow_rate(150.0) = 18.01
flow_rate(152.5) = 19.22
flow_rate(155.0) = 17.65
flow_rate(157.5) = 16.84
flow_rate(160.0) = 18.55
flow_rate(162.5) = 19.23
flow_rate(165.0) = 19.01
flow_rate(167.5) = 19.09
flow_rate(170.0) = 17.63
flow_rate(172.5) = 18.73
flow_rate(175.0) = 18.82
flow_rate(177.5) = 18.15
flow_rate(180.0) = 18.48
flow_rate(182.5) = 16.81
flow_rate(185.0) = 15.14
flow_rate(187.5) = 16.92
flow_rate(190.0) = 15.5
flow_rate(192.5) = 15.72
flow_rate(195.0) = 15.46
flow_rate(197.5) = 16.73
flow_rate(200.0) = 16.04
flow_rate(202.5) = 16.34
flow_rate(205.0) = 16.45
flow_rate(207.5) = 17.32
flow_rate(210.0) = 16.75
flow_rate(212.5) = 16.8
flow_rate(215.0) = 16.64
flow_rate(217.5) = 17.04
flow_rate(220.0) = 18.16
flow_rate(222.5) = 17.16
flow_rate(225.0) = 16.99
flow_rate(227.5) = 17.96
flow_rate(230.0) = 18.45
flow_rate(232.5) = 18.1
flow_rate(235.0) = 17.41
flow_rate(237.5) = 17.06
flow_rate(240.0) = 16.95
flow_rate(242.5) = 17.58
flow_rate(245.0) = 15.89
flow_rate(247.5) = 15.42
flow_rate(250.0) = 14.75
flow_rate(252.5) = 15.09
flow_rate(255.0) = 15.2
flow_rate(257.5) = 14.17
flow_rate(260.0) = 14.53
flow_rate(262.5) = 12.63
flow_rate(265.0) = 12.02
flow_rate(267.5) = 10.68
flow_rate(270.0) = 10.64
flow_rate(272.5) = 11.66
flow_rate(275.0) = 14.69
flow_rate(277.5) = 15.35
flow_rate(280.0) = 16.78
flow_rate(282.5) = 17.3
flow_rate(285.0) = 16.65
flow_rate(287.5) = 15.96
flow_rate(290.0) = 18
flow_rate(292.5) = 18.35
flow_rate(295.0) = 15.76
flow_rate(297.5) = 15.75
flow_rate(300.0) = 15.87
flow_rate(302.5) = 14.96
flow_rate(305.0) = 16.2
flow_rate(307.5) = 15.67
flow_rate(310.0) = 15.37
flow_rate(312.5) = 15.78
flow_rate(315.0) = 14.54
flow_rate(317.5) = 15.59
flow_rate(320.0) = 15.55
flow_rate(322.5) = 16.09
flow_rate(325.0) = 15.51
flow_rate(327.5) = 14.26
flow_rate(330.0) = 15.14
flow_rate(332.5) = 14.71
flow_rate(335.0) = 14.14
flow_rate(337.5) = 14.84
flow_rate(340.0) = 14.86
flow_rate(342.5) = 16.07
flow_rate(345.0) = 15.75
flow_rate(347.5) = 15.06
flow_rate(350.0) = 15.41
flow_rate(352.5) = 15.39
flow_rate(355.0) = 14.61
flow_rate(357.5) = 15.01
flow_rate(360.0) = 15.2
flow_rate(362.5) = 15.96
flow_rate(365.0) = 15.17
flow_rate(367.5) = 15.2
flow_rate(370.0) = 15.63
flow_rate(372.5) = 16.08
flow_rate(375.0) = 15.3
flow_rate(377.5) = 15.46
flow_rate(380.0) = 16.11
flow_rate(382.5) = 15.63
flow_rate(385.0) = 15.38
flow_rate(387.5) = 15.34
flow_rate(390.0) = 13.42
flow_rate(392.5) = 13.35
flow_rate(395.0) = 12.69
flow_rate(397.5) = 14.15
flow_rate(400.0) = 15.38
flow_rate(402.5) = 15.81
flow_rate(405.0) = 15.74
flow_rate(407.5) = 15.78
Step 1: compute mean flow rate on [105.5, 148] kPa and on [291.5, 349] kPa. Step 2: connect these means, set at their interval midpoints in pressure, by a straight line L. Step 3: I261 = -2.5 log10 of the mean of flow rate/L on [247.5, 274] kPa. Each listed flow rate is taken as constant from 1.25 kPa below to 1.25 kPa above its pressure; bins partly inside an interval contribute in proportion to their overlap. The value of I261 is 0.20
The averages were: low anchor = 17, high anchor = 15.5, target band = 13.3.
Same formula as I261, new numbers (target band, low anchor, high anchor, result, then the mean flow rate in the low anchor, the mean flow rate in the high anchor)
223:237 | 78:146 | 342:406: -0.088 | 17.3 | 15.2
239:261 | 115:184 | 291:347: 0.059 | 17.6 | 15.5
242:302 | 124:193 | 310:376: 0.079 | 17.5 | 15.3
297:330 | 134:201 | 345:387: 0.036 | 17.5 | 15.4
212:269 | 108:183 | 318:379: 0.041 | 17.6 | 15.3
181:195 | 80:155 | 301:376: 0.046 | 17.4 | 15.3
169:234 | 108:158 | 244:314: -0.061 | 17.2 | 15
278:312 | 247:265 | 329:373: -0.114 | 14.3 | 15.2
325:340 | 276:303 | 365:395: 0.077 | 16.5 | 15.1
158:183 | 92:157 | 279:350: -0.094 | 17.3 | 15.7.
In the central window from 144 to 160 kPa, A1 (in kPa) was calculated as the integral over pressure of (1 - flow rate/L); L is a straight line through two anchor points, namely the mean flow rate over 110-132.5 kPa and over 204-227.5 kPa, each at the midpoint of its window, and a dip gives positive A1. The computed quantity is -0.9 kPa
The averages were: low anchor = 16.6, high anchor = 17.1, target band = 17.7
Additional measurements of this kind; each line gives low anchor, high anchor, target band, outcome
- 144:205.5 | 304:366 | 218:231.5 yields -0.8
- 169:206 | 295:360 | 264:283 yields 2.8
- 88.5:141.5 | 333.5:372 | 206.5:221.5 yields -0.7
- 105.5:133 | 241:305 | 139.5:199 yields -4.8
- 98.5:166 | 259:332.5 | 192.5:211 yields 0.1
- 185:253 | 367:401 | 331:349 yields 0.4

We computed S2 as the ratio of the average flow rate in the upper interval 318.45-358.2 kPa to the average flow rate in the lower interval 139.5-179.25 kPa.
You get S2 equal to 0.8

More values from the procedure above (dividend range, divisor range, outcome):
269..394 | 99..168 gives 0.87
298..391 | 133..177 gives 0.85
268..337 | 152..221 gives 0.89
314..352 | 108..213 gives 0.88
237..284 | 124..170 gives 0.83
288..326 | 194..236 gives 0.93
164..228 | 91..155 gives 0.99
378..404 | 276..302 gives 0.89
